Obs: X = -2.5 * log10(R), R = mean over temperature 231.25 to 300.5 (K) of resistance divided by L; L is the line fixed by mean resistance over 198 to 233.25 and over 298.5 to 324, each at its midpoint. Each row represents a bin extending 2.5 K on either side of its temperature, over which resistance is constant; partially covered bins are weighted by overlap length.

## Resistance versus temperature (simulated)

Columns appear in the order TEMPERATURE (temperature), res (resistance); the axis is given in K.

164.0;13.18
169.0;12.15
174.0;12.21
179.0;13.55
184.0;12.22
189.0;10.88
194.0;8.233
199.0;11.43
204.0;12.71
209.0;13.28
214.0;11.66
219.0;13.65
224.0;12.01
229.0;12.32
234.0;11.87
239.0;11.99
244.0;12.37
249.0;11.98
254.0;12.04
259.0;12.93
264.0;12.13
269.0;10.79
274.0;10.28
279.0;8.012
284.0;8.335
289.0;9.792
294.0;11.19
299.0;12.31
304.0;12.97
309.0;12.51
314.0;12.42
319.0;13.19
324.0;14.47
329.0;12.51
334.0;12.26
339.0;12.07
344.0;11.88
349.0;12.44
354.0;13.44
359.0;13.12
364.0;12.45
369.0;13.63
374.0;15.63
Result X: 0.14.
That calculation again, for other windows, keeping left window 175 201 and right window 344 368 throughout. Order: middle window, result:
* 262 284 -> 0.20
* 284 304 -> 0.12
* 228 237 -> -0.03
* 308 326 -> -0.06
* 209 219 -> -0.09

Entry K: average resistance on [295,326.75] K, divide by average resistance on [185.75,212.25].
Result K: 1.1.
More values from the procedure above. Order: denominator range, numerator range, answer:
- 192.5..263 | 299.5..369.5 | 1.06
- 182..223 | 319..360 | 1.09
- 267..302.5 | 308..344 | 1.25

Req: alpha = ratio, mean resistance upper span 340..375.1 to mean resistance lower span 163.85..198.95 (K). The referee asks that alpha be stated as 1.12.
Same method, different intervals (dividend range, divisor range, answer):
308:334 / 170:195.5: 1.12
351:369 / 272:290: 1.45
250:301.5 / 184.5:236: 0.92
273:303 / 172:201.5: 0.89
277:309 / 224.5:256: 0.88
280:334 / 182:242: 1.00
